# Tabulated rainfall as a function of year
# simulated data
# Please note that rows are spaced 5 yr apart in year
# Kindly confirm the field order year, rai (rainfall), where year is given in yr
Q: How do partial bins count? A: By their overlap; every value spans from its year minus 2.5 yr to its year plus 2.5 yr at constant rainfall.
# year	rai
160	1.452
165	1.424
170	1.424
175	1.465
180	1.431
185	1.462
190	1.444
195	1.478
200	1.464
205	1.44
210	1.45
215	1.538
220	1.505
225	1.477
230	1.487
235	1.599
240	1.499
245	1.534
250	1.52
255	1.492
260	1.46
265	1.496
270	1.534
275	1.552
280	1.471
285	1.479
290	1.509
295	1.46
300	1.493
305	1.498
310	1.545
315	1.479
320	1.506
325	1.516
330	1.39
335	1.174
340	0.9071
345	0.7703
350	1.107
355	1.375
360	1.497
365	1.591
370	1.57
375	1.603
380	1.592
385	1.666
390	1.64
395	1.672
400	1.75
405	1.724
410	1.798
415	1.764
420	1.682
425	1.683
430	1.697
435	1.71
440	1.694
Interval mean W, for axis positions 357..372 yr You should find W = 1.55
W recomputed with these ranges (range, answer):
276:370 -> 1.38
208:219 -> 1.5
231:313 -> 1.51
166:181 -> 1.44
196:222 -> 1.48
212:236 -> 1.51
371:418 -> 1.69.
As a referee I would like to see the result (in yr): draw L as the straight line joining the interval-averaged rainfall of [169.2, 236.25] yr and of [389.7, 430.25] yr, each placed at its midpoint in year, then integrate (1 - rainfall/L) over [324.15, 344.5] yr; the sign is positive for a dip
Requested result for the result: 5.6 yr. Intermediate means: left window 1.48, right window 1.72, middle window 1.18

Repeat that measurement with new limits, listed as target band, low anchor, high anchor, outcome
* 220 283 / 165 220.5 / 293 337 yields -2.25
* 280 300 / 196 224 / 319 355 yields -2.80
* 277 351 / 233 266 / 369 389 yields 9.53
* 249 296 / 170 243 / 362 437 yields 1.47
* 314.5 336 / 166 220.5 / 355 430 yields 2.21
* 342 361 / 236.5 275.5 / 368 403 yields 5.37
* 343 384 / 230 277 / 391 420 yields 6.59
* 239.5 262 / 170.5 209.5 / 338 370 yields -2.09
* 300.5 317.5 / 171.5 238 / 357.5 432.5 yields 0.79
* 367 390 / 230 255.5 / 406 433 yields 0.93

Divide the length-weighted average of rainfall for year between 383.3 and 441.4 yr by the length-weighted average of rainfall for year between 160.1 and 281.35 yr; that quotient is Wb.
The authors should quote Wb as 1.15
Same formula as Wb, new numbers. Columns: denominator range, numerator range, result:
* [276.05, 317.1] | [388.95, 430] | 1.15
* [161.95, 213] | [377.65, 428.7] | 1.17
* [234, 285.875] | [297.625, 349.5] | 0.87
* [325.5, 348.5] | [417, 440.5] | 1.54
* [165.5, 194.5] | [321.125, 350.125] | 0.81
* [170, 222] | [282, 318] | 1.02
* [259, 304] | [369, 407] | 1.11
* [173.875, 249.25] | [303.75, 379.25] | 0.92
